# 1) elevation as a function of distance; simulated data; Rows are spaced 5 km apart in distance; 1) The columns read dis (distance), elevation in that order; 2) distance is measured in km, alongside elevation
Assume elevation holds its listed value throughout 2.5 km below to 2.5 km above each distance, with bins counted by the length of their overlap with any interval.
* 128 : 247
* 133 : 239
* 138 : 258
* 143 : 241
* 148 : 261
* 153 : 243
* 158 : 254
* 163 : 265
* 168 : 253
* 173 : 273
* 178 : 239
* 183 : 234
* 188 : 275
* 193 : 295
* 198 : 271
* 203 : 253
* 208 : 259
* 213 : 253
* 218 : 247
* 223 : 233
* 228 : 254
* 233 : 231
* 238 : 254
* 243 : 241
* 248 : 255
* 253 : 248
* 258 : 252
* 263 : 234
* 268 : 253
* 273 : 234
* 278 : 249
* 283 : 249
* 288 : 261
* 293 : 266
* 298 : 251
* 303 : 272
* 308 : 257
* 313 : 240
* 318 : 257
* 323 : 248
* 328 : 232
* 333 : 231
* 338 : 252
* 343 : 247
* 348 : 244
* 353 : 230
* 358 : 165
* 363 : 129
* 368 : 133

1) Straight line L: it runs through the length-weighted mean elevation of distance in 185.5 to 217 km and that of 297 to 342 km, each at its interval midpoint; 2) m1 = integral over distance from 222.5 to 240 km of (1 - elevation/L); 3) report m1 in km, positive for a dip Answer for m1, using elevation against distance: 1.2 km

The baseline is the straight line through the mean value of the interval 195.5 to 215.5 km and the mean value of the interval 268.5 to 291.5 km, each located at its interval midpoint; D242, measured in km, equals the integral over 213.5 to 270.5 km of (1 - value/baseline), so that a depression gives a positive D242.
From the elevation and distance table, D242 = 1.9 km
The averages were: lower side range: 259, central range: 246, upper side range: 249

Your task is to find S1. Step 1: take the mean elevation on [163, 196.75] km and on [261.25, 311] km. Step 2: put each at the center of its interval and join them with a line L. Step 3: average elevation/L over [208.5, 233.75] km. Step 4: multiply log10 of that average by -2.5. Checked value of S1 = 0.06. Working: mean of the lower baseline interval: 262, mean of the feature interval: 246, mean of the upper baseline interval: 253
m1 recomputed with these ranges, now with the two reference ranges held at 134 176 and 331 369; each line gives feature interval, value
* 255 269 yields -1.1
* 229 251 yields -1.1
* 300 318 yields -3.3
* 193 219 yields -2.0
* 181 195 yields -1.2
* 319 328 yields -1.4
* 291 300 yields -1.6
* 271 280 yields -0.7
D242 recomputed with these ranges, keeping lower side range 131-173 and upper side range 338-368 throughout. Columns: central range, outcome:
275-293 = -2.9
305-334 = -4.9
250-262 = -1.2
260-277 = -1.4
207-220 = -0.8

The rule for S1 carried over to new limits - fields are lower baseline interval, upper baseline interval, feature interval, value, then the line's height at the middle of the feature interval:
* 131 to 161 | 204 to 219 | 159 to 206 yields -0.04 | 252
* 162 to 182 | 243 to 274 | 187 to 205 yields -0.09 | 253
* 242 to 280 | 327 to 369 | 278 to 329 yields -0.12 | 228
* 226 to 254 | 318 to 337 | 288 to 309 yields -0.08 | 243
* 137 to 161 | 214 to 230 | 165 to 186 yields -0.01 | 249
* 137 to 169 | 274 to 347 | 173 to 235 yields -0.01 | 252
